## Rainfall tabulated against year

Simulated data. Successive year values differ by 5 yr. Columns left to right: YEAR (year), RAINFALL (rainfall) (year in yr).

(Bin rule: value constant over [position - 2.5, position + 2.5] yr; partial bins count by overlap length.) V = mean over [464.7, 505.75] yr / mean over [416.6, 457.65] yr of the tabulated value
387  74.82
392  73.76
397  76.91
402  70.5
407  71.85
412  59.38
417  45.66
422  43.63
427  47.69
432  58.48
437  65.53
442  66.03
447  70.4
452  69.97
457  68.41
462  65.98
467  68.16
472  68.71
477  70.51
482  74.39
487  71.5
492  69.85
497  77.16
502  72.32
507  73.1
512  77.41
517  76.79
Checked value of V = 1.20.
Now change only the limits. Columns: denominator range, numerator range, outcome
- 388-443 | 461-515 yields 1.16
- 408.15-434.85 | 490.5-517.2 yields 1.43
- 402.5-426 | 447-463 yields 1.23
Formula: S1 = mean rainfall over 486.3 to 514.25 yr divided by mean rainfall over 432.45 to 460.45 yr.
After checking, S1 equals 1.09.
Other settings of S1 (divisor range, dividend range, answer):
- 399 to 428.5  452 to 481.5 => 1.21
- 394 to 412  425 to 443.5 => 0.83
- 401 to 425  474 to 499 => 1.27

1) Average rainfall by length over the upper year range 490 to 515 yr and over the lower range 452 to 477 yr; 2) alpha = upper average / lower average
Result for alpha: 1.09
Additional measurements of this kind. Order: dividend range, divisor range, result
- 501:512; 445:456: 1.06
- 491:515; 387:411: 1.02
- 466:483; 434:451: 1.04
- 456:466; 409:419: 1.25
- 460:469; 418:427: 1.49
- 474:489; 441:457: 1.04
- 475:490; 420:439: 1.34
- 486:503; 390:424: 1.15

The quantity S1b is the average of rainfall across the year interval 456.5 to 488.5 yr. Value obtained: 69.7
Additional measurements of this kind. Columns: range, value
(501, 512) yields 73.8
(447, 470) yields 68.4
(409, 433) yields 50.9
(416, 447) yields 56.2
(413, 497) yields 64.4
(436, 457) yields 68.2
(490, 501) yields 73.5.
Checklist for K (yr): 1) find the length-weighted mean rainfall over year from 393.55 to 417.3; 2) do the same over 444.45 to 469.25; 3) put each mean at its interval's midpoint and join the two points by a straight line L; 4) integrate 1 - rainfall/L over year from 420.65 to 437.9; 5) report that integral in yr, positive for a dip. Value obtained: 3.6 yr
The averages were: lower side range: 67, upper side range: 68.6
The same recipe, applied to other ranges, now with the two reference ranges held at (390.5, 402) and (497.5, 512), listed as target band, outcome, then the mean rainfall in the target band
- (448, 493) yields 2.7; 69.7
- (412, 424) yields 4.3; 47.8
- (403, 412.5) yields 0.9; 67.7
